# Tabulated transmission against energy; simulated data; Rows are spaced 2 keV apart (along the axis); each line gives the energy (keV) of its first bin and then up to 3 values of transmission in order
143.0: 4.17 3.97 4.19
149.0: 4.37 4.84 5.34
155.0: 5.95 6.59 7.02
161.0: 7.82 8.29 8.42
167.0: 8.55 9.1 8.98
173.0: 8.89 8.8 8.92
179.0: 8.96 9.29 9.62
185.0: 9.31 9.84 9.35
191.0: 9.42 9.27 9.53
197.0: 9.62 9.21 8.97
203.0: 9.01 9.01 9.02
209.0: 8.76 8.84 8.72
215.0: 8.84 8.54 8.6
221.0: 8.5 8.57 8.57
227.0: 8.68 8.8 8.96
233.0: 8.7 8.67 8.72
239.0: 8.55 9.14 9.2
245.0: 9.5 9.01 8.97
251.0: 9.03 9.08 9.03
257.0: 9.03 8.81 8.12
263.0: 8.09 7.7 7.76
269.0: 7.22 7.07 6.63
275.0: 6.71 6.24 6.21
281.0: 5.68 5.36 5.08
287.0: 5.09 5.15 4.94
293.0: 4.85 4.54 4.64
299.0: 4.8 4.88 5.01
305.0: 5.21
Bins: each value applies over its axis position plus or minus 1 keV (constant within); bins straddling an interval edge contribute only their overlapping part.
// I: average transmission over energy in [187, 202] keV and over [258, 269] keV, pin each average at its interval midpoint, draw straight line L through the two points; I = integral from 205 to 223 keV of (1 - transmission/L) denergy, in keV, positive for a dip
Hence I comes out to 0.5 keV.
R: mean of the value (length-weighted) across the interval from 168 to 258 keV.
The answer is 9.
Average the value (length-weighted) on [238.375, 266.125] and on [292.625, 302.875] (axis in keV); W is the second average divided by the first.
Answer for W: 0.54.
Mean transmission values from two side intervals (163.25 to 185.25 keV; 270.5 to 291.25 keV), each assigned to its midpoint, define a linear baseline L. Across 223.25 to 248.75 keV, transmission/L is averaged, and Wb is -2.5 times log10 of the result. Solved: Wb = -0.24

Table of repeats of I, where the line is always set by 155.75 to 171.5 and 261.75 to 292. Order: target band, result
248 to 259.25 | -3.89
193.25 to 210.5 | -3.87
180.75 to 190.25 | -2.20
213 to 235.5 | -4.89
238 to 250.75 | -4.17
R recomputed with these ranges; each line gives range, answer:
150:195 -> 8.33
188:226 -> 8.97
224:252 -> 8.89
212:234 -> 8.68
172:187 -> 9.16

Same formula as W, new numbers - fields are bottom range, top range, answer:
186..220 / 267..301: 0.62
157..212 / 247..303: 0.75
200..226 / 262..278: 0.82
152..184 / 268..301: 0.69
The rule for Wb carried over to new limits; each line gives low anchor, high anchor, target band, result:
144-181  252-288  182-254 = -0.24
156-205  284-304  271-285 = -0.12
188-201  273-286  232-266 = -0.22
